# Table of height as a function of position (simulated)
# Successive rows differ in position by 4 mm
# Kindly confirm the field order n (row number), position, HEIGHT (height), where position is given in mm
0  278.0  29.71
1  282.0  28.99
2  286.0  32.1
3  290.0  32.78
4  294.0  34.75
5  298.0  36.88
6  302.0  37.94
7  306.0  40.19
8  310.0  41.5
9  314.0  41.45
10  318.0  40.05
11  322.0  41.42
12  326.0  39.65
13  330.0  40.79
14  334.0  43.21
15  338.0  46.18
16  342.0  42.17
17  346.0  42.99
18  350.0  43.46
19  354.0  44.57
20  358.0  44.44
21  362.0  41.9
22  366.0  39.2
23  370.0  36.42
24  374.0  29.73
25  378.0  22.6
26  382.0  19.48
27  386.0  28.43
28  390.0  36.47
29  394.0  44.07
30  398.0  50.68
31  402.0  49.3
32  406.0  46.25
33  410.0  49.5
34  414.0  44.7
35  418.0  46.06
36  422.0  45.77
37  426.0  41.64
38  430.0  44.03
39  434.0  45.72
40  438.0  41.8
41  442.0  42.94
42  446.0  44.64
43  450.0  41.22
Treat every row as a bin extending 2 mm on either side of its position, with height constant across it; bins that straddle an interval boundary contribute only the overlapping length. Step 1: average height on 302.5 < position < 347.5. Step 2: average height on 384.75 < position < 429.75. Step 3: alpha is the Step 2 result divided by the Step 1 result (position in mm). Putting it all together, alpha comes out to 1.06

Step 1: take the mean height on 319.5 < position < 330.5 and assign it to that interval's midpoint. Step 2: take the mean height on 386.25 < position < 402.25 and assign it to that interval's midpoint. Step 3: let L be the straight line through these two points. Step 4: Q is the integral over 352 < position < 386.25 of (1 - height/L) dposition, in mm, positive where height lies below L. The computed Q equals 6.2 mm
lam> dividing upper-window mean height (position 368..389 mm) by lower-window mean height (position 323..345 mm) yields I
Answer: 0.66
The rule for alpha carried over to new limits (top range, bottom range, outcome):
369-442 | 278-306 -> 1.18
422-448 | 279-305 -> 1.28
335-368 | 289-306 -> 1.19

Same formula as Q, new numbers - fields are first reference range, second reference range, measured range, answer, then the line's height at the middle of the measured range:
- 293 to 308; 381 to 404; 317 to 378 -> -3.6 mm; 38.3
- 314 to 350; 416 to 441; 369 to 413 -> 5.7 mm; 43.3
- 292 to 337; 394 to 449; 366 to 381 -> 4.5 mm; 43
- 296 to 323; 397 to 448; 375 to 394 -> 6.5 mm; 43.6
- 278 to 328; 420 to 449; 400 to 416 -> -1.9 mm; 42.4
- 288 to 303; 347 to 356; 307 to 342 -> -1.7 mm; 39.8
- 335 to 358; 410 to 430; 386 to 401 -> 0.9 mm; 44.6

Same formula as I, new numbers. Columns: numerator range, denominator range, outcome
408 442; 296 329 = 1.12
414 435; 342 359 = 1.02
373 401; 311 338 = 0.81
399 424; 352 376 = 1.20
